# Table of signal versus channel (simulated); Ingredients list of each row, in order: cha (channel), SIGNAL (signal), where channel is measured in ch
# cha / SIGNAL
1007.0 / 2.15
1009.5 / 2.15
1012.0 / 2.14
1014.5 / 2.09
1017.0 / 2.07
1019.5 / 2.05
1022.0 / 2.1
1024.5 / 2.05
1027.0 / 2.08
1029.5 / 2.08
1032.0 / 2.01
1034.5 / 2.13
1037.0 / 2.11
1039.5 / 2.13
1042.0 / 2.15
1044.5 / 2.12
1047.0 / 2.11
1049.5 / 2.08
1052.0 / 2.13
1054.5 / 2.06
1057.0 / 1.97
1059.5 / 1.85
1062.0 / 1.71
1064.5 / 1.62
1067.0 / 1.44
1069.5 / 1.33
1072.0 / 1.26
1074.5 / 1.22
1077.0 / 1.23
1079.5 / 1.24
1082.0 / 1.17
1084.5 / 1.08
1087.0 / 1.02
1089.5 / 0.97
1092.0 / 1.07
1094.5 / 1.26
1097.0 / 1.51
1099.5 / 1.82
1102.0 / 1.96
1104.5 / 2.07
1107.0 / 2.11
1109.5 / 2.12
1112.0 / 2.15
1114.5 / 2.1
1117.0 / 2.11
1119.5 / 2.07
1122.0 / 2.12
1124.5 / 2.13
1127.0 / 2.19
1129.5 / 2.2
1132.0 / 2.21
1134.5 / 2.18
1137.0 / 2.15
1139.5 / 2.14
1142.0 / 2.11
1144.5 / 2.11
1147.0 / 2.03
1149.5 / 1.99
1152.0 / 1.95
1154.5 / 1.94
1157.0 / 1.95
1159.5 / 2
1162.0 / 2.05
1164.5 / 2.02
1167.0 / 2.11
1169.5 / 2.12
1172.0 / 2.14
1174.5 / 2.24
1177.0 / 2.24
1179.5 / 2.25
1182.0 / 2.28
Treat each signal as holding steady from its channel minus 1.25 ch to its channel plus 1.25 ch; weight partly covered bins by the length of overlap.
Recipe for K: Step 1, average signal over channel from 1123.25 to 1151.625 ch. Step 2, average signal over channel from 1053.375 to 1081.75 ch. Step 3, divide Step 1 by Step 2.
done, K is 1.39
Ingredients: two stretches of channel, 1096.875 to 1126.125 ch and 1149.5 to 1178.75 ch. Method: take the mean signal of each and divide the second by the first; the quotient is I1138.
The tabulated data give 1.0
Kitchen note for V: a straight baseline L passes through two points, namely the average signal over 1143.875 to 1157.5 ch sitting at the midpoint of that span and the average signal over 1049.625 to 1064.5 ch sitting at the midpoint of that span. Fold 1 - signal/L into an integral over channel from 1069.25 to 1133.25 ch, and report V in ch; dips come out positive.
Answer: 8.94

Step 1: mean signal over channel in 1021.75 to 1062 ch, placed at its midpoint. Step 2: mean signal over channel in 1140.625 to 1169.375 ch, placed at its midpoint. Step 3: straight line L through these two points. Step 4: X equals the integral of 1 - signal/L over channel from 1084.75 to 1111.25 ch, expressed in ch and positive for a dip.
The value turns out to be 5.98 ch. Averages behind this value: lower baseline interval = 2.06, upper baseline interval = 2.03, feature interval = 1.58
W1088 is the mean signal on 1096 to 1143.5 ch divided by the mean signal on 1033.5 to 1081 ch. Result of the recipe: 1.2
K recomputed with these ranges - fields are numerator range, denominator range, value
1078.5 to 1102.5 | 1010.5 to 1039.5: 0.62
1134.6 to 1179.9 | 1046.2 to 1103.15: 1.37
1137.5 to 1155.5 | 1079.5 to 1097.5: 1.79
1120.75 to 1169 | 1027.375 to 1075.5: 1.11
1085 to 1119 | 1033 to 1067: 0.86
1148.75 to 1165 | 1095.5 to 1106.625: 1.07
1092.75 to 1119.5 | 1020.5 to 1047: 0.91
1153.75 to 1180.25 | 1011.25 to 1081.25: 1.12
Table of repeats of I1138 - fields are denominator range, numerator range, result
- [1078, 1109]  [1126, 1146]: 1.48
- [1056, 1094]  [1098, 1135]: 1.57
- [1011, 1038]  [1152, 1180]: 1.00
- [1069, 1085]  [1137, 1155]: 1.68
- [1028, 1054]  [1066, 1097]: 0.57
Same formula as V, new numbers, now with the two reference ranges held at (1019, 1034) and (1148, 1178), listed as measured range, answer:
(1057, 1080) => 6.6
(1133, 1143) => -0.4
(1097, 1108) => 0.7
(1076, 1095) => 8.7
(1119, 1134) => -0.7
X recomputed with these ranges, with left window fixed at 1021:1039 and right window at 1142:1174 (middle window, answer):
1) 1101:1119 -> -0.29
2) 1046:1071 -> 3.04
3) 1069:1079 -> 3.94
